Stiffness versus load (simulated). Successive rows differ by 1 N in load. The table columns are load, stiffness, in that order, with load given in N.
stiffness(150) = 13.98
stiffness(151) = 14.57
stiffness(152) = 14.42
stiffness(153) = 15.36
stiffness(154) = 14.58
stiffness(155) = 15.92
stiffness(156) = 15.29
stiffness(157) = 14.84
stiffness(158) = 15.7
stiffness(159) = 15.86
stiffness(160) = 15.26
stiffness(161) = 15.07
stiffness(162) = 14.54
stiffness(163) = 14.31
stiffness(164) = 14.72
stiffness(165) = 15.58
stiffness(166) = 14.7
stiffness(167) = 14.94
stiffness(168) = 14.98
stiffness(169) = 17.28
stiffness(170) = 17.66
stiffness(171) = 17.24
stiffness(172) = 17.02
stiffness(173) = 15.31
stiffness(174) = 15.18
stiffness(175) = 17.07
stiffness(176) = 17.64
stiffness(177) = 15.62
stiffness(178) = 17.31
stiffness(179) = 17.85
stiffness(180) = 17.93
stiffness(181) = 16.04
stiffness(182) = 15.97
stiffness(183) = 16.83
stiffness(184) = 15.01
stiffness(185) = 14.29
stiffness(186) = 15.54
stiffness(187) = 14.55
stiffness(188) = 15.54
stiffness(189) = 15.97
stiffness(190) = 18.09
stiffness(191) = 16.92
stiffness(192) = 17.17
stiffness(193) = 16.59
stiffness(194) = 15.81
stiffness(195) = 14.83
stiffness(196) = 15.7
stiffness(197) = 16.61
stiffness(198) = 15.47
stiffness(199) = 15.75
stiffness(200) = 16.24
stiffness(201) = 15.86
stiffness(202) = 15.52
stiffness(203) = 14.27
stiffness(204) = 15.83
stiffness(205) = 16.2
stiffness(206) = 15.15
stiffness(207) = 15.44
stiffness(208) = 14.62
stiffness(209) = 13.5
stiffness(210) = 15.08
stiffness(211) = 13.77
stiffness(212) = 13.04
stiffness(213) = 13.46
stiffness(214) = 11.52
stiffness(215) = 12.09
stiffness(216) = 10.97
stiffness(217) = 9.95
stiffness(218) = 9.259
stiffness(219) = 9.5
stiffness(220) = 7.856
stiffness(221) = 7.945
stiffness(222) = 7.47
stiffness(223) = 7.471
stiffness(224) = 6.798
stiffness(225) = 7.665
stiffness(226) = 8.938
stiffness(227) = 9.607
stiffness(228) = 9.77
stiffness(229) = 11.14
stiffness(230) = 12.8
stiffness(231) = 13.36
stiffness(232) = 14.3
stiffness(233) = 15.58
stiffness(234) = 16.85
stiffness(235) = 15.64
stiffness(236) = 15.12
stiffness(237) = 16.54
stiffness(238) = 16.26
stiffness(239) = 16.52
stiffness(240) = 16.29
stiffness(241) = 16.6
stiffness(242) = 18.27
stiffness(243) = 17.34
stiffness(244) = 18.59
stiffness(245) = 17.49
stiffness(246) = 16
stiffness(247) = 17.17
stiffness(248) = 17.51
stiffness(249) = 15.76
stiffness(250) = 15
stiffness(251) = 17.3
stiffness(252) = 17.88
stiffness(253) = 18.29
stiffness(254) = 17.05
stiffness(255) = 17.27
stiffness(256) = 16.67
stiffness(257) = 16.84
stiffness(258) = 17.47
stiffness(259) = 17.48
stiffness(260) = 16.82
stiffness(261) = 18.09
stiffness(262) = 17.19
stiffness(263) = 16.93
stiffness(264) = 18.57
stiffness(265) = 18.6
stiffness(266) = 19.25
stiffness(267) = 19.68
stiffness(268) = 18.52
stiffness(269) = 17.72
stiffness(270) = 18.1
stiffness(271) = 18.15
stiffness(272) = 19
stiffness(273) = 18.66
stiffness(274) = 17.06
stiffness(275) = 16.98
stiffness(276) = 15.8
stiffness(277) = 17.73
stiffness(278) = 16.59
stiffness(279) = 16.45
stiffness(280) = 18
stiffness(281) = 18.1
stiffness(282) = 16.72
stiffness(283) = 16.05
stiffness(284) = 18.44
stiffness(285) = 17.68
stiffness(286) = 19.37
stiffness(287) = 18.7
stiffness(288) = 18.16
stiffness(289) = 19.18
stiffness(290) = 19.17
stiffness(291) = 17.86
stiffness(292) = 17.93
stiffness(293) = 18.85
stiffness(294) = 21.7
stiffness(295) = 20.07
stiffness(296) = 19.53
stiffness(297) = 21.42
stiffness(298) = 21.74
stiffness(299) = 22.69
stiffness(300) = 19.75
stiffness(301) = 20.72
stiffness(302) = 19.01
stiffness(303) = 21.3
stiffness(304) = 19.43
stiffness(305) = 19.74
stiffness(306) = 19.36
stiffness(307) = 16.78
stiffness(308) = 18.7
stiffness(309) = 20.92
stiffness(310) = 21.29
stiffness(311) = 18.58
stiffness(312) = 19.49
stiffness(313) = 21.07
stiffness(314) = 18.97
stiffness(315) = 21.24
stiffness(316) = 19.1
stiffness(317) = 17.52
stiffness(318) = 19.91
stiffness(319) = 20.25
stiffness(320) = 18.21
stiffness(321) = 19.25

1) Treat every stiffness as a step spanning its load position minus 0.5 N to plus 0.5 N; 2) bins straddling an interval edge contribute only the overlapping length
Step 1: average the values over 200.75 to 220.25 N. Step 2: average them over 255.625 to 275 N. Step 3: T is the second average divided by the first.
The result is 1.36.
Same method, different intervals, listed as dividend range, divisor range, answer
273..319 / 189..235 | 1.44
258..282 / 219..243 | 1.41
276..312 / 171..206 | 1.18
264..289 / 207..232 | 1.65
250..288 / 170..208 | 1.10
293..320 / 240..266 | 1.15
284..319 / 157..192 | 1.23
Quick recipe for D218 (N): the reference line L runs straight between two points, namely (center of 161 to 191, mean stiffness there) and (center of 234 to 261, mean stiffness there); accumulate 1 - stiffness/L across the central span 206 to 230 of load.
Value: 8.2 N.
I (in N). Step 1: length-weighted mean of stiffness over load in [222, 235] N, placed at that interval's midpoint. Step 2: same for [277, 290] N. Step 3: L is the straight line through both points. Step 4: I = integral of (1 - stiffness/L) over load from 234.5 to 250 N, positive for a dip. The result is -4.61 N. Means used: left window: 11.2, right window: 17.8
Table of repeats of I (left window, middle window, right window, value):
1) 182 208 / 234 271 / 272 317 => 0.8 N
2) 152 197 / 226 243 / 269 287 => 2.3 N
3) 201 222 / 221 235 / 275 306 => 3.1 N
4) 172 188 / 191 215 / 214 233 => -4.0 N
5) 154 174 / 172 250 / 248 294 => 9.3 N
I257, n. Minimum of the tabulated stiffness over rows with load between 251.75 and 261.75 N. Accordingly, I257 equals 16.67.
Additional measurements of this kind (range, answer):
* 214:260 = 6.798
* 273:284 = 15.8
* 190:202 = 14.83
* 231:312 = 13.36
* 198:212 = 13.04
